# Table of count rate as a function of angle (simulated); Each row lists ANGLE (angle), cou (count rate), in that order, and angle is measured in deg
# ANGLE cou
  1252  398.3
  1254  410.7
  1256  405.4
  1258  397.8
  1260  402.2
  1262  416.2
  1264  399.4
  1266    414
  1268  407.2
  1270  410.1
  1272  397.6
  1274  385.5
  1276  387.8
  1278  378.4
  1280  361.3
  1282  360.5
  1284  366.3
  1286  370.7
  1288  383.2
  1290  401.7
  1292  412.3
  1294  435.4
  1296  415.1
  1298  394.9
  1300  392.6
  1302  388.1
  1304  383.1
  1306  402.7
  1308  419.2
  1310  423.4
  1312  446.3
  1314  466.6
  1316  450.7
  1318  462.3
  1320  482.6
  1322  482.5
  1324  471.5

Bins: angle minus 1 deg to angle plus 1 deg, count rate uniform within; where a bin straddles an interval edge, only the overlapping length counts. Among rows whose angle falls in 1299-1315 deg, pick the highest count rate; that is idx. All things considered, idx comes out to 466.6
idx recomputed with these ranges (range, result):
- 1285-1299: 435.4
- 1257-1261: 402.2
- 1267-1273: 410.1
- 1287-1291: 401.7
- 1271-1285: 397.6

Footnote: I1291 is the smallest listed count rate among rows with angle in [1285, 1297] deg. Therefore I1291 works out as 370.7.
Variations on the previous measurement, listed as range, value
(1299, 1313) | 383.1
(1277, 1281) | 361.3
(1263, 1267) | 399.4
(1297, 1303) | 388.1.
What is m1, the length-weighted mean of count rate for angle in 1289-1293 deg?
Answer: 407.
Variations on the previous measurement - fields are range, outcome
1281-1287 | 366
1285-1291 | 385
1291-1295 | 424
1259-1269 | 408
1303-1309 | 402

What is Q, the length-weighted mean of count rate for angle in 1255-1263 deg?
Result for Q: 405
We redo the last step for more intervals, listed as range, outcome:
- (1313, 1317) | 459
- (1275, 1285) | 371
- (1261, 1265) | 408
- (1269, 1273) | 404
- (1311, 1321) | 462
